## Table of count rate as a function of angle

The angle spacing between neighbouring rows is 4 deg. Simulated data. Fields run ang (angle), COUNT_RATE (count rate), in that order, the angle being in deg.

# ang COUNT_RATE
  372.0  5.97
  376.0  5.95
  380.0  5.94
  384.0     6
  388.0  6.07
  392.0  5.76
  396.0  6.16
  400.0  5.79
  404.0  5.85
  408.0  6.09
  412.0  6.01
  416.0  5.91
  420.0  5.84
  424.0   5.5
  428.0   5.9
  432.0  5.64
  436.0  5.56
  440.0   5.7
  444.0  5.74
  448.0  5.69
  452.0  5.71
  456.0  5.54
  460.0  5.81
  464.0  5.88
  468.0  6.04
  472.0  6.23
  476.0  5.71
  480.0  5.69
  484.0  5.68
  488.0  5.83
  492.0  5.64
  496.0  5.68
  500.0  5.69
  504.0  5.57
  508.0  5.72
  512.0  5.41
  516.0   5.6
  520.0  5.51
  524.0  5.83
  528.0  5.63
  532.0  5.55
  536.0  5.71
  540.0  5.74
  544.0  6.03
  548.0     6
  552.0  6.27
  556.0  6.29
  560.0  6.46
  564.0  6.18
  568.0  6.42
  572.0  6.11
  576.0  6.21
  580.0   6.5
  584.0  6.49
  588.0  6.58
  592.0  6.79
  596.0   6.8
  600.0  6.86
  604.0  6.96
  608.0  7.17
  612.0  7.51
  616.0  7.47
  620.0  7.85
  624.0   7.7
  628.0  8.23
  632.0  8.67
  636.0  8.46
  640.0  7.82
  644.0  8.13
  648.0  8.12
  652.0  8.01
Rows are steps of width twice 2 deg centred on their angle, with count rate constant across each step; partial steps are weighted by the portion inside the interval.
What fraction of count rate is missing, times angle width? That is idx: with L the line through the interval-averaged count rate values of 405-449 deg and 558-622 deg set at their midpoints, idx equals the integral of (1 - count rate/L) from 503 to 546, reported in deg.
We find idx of 4.8 deg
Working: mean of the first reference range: 5.78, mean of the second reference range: 6.77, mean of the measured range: 5.67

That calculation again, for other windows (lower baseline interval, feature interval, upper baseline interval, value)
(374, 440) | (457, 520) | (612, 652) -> 8.59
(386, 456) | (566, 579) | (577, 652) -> 1.52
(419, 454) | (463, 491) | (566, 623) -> 0.62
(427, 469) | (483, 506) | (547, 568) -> 1.08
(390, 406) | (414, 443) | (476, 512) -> 0.49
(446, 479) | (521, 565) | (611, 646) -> 5.90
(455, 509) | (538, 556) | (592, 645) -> 1.66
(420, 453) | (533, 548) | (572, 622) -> 1.49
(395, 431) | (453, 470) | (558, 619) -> 0.84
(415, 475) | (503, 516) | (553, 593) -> 1.10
